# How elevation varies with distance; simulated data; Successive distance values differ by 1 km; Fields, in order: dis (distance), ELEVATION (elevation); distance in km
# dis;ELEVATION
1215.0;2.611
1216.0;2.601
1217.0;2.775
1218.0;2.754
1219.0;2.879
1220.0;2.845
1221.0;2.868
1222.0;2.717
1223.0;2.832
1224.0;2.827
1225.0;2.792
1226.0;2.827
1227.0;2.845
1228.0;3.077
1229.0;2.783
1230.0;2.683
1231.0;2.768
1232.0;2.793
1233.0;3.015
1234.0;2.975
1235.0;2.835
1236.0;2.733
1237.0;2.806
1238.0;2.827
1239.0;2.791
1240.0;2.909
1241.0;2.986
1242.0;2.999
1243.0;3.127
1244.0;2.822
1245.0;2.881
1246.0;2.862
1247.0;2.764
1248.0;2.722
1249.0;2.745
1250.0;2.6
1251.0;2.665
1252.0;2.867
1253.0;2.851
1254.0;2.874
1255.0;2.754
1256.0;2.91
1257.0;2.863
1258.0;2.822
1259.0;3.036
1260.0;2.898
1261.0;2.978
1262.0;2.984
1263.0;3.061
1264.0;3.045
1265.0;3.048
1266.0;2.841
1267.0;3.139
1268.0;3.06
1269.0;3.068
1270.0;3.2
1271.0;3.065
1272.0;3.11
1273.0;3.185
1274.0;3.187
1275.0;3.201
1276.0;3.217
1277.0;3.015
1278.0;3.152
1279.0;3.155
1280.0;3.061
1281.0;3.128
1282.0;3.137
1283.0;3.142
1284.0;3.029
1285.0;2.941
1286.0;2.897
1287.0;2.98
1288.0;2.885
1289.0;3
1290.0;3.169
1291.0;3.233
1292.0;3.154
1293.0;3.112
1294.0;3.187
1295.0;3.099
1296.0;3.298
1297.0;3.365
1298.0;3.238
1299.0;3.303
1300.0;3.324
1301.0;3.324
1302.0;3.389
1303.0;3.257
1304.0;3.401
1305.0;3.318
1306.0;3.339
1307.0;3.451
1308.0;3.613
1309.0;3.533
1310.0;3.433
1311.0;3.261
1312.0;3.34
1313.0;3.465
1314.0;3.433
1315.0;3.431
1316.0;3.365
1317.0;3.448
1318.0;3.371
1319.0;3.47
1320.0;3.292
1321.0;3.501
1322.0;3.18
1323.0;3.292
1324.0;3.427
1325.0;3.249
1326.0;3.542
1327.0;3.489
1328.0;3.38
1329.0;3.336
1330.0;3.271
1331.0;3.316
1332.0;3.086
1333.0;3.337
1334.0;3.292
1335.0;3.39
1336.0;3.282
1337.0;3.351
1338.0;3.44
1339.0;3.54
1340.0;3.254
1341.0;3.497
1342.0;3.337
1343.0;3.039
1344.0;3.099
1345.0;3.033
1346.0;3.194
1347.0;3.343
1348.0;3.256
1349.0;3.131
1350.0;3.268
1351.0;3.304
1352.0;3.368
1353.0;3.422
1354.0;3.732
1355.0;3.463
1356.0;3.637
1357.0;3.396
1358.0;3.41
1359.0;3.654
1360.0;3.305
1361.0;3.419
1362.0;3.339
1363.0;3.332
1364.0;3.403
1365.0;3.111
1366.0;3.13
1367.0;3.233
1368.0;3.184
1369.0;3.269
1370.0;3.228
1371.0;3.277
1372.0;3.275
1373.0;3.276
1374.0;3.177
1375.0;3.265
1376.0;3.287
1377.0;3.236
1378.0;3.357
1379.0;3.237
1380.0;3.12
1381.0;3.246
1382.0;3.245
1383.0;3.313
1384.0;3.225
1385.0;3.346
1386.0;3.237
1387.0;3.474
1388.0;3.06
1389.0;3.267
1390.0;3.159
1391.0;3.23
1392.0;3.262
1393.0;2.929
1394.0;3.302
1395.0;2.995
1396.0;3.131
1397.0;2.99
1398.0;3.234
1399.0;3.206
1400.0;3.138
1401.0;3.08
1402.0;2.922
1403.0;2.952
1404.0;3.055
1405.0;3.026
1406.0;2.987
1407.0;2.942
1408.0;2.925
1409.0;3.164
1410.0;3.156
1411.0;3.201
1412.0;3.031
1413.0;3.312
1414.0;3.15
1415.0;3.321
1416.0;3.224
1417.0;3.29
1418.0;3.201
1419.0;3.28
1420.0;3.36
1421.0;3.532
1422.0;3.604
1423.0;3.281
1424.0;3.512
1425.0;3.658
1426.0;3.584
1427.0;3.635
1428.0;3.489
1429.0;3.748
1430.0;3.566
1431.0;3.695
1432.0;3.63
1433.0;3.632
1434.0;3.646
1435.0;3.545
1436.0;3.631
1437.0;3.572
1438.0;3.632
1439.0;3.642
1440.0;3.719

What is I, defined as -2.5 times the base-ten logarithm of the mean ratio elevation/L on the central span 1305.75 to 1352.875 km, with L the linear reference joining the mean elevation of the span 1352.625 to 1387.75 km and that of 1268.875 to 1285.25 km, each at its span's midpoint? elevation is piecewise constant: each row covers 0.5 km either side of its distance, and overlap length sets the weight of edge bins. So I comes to -0.04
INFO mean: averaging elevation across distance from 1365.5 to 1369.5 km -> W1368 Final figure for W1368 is 3.2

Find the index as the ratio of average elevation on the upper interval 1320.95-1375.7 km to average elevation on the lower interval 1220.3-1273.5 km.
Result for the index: 1.15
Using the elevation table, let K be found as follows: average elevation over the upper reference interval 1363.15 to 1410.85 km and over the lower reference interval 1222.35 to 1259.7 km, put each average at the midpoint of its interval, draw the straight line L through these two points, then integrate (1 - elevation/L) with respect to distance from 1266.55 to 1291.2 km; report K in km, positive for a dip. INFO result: -1.4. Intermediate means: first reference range 2.84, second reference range 3.18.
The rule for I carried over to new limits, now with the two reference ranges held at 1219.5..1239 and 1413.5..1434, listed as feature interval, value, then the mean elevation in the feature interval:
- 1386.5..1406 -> 0.09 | 3.12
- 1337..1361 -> -0.04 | 3.35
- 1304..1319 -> -0.10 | 3.42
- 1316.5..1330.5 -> -0.08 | 3.37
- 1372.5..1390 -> 0.03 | 3.25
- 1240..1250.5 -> 0.01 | 2.85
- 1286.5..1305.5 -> -0.06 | 3.21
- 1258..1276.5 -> -0.04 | 3.07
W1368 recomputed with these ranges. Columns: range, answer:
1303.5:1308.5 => 3.42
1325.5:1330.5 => 3.4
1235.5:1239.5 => 2.79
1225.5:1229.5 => 2.88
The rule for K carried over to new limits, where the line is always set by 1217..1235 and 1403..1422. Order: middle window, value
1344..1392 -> -3.01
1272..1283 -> -0.79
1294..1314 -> -2.49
